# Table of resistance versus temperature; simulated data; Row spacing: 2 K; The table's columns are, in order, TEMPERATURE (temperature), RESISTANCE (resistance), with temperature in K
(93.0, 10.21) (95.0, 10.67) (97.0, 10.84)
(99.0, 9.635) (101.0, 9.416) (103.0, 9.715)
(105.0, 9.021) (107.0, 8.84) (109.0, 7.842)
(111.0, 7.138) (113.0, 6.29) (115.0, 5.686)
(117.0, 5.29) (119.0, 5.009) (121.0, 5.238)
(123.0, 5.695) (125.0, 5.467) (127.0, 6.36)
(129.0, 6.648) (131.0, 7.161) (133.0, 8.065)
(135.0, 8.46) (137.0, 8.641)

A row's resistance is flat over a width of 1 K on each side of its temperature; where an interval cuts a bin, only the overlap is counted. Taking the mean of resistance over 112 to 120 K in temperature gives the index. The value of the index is 5.57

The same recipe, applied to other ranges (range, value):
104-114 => 7.83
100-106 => 9.38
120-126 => 5.47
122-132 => 6.27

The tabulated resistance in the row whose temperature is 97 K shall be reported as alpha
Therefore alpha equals 10.84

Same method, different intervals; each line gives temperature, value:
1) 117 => 5.29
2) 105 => 9.021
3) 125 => 5.467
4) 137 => 8.641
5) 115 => 5.686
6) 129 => 6.648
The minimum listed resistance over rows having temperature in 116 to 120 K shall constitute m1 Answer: 5.009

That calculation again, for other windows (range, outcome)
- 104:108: 8.84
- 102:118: 5.29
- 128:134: 6.648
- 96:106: 9.021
